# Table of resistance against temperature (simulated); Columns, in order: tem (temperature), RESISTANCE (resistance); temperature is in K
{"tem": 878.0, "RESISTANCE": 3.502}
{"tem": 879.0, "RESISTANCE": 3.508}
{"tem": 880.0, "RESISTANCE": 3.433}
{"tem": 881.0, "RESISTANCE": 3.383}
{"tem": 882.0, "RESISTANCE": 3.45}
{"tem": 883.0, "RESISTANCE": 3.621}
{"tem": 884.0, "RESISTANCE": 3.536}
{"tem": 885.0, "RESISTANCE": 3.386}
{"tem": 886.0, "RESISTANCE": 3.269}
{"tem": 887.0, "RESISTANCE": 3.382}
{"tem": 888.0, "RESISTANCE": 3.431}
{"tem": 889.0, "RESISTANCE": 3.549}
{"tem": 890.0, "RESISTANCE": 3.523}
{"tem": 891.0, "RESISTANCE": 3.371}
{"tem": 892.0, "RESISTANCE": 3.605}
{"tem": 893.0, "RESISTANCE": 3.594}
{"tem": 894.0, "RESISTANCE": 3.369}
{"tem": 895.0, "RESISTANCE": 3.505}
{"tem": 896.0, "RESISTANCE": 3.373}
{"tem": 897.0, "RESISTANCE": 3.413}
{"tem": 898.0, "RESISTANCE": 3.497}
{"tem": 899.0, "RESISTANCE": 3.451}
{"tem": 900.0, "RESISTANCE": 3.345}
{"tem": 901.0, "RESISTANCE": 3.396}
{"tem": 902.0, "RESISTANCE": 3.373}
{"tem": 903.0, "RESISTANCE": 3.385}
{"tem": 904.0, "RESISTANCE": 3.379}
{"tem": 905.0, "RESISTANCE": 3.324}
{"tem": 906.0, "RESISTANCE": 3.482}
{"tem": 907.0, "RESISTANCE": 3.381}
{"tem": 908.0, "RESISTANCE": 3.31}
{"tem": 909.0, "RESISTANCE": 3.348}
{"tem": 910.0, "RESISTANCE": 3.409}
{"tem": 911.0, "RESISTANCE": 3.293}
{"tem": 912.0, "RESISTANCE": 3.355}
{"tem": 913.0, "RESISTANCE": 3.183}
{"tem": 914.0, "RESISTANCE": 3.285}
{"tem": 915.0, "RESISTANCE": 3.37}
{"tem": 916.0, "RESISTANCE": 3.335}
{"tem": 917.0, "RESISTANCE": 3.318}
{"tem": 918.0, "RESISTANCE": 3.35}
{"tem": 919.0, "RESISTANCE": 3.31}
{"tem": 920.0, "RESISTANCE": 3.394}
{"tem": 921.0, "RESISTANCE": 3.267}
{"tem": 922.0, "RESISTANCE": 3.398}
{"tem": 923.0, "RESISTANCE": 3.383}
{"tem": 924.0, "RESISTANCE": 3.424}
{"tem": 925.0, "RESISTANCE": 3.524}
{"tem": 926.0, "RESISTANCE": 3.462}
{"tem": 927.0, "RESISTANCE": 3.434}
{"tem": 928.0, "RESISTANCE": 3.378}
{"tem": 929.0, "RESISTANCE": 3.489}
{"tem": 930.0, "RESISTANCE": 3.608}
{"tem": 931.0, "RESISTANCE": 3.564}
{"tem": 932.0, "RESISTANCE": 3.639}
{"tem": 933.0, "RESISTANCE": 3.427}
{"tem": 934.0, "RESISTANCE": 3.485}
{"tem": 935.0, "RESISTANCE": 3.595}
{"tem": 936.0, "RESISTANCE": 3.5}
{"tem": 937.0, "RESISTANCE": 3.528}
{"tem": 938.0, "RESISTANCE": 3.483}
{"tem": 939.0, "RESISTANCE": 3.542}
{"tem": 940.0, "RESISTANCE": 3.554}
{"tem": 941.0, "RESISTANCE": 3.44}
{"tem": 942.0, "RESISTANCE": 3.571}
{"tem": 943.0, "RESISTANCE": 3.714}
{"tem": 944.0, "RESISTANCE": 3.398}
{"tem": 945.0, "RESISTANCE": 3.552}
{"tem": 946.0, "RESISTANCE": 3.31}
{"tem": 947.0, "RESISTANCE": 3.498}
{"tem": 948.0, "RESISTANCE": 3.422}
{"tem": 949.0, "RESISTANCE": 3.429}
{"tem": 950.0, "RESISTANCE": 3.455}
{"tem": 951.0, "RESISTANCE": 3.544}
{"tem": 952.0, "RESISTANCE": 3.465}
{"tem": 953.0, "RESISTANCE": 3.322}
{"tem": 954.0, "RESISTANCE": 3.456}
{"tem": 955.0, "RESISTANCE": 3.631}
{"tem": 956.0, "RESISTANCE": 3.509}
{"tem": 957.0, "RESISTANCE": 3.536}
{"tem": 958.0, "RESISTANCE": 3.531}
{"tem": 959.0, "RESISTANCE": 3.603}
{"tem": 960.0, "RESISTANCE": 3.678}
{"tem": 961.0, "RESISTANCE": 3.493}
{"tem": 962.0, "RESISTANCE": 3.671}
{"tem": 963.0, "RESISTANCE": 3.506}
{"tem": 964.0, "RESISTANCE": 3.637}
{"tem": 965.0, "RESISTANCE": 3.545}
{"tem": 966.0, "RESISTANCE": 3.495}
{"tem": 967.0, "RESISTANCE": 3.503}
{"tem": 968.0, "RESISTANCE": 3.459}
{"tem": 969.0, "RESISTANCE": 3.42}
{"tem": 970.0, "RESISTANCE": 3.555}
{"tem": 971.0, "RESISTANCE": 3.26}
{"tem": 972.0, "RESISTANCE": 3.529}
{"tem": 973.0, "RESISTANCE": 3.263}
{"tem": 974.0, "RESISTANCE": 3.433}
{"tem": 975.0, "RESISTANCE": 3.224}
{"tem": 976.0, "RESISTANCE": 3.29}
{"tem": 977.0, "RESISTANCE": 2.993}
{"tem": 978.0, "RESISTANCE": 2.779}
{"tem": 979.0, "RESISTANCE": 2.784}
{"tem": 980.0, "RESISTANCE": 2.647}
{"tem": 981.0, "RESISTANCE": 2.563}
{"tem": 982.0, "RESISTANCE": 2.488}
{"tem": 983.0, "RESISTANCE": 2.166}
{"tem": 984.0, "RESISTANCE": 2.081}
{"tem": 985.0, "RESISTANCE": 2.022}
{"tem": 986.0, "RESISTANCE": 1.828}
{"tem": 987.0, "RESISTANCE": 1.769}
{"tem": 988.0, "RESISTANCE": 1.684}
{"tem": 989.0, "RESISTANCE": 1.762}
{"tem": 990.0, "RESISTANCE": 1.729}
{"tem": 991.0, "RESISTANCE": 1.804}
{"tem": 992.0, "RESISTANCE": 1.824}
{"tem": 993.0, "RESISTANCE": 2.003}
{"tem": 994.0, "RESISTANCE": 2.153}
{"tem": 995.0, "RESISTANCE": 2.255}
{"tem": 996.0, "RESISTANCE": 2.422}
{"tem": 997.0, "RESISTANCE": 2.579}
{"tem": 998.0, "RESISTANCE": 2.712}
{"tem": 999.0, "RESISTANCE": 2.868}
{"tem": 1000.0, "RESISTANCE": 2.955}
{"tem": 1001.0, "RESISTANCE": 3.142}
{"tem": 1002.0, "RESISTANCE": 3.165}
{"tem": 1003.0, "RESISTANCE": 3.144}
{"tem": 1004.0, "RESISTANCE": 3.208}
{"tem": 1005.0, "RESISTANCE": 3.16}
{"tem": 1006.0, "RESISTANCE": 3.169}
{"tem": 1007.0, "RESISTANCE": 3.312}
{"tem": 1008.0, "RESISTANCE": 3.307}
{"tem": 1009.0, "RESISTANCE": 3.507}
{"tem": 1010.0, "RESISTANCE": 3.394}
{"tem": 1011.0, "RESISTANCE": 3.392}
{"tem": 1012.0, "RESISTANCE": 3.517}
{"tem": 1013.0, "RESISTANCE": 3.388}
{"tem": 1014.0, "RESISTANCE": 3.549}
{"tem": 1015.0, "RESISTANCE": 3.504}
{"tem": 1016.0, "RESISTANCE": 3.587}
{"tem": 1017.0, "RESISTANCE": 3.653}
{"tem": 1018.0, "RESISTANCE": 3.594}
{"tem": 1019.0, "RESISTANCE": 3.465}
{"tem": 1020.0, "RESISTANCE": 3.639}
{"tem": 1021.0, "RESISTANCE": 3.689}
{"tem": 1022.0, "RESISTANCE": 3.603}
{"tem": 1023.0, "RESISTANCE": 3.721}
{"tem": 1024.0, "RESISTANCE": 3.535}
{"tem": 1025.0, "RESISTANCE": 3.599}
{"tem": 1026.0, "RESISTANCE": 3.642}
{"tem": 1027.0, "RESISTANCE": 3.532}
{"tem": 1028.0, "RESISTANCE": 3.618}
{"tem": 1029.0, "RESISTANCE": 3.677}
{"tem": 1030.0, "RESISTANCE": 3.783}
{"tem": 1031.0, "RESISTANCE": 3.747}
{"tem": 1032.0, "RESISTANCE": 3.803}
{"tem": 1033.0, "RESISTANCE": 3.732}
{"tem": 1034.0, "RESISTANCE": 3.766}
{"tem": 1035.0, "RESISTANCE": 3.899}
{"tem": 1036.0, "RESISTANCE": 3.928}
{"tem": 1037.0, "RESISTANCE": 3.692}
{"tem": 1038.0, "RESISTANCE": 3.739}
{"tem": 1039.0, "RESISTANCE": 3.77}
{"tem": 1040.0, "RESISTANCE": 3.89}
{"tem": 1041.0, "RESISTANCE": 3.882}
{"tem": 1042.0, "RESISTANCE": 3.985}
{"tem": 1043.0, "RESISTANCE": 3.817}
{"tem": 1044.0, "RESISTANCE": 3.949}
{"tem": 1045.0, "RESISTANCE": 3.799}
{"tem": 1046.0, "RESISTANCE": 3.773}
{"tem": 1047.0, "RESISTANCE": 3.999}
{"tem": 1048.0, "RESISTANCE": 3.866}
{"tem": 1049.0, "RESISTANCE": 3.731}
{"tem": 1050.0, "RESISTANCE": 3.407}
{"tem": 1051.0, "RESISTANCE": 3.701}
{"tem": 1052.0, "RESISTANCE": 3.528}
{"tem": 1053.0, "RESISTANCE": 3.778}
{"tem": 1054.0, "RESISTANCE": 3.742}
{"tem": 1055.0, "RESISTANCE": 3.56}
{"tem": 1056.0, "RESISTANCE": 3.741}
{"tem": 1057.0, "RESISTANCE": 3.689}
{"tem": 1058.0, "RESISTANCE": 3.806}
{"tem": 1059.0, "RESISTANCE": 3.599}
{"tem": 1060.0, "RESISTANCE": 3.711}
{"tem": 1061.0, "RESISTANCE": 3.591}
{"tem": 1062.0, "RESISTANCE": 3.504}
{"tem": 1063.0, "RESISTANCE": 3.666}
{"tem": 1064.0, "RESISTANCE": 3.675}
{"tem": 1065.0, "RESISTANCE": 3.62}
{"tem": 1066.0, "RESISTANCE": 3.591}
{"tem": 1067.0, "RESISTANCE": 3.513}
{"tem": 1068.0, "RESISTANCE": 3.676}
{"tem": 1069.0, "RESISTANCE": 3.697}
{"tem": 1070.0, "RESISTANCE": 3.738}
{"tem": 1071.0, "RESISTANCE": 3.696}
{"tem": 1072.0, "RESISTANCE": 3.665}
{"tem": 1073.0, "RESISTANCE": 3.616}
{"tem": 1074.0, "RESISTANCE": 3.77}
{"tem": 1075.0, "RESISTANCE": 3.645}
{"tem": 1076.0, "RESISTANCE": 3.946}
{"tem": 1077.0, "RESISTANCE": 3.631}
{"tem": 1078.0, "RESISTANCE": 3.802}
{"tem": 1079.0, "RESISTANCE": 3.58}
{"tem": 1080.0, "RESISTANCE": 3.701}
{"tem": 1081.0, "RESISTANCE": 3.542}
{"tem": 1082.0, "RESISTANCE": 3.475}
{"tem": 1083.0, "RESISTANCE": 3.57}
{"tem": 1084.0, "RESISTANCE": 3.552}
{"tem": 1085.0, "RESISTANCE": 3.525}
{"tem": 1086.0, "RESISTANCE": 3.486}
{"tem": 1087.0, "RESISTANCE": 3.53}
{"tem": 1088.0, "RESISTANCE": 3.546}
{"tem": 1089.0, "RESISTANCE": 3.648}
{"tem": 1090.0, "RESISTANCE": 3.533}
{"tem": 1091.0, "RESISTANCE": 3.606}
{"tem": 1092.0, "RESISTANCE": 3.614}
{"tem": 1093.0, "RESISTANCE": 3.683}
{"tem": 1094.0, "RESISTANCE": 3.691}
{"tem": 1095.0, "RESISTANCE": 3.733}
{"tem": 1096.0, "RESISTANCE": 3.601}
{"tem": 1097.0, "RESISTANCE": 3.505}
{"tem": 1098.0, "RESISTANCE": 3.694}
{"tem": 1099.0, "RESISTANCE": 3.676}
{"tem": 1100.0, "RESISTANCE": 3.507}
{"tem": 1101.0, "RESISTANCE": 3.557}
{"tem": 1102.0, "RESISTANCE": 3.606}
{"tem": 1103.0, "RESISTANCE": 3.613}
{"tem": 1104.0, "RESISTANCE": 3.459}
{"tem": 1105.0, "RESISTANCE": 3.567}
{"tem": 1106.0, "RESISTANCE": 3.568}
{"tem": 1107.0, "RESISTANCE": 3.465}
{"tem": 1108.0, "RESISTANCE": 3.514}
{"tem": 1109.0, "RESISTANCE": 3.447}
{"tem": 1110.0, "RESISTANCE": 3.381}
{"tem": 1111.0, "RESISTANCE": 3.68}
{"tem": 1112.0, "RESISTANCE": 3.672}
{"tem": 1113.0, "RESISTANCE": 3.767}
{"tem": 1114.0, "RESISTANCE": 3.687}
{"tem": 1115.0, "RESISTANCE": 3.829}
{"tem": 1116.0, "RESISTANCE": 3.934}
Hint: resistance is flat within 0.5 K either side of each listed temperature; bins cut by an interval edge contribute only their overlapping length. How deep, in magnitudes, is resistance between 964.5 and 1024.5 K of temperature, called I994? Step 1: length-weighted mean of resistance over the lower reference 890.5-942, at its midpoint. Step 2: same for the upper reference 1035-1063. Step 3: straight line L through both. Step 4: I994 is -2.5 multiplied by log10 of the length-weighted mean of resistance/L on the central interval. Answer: 0.21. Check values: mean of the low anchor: 3.43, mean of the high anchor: 3.75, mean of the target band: 2.97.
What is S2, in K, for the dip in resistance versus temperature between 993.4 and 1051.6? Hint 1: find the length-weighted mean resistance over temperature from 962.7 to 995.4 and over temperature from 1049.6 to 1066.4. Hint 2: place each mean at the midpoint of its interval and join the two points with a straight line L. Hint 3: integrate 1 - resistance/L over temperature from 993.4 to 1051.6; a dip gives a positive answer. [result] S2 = -4.5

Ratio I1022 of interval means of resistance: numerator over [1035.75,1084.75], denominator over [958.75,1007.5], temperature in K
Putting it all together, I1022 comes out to 1.3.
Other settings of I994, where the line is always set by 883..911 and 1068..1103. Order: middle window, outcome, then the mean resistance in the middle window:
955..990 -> 0.16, 3.01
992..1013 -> 0.20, 2.95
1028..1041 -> -0.06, 3.78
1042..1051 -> -0.06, 3.8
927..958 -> -0.01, 3.5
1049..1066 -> -0.01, 3.65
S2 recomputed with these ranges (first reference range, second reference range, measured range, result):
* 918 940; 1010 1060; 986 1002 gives 6.0 K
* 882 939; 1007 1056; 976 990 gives 5.0 K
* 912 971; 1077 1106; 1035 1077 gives -1.9 K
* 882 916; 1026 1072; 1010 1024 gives 0.4 K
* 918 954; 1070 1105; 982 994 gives 5.5 K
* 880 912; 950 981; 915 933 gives -0.1 K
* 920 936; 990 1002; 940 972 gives -4.9 K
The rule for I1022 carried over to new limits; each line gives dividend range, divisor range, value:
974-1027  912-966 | 0.84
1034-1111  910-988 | 1.11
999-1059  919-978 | 1.04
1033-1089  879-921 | 1.09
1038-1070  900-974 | 1.08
